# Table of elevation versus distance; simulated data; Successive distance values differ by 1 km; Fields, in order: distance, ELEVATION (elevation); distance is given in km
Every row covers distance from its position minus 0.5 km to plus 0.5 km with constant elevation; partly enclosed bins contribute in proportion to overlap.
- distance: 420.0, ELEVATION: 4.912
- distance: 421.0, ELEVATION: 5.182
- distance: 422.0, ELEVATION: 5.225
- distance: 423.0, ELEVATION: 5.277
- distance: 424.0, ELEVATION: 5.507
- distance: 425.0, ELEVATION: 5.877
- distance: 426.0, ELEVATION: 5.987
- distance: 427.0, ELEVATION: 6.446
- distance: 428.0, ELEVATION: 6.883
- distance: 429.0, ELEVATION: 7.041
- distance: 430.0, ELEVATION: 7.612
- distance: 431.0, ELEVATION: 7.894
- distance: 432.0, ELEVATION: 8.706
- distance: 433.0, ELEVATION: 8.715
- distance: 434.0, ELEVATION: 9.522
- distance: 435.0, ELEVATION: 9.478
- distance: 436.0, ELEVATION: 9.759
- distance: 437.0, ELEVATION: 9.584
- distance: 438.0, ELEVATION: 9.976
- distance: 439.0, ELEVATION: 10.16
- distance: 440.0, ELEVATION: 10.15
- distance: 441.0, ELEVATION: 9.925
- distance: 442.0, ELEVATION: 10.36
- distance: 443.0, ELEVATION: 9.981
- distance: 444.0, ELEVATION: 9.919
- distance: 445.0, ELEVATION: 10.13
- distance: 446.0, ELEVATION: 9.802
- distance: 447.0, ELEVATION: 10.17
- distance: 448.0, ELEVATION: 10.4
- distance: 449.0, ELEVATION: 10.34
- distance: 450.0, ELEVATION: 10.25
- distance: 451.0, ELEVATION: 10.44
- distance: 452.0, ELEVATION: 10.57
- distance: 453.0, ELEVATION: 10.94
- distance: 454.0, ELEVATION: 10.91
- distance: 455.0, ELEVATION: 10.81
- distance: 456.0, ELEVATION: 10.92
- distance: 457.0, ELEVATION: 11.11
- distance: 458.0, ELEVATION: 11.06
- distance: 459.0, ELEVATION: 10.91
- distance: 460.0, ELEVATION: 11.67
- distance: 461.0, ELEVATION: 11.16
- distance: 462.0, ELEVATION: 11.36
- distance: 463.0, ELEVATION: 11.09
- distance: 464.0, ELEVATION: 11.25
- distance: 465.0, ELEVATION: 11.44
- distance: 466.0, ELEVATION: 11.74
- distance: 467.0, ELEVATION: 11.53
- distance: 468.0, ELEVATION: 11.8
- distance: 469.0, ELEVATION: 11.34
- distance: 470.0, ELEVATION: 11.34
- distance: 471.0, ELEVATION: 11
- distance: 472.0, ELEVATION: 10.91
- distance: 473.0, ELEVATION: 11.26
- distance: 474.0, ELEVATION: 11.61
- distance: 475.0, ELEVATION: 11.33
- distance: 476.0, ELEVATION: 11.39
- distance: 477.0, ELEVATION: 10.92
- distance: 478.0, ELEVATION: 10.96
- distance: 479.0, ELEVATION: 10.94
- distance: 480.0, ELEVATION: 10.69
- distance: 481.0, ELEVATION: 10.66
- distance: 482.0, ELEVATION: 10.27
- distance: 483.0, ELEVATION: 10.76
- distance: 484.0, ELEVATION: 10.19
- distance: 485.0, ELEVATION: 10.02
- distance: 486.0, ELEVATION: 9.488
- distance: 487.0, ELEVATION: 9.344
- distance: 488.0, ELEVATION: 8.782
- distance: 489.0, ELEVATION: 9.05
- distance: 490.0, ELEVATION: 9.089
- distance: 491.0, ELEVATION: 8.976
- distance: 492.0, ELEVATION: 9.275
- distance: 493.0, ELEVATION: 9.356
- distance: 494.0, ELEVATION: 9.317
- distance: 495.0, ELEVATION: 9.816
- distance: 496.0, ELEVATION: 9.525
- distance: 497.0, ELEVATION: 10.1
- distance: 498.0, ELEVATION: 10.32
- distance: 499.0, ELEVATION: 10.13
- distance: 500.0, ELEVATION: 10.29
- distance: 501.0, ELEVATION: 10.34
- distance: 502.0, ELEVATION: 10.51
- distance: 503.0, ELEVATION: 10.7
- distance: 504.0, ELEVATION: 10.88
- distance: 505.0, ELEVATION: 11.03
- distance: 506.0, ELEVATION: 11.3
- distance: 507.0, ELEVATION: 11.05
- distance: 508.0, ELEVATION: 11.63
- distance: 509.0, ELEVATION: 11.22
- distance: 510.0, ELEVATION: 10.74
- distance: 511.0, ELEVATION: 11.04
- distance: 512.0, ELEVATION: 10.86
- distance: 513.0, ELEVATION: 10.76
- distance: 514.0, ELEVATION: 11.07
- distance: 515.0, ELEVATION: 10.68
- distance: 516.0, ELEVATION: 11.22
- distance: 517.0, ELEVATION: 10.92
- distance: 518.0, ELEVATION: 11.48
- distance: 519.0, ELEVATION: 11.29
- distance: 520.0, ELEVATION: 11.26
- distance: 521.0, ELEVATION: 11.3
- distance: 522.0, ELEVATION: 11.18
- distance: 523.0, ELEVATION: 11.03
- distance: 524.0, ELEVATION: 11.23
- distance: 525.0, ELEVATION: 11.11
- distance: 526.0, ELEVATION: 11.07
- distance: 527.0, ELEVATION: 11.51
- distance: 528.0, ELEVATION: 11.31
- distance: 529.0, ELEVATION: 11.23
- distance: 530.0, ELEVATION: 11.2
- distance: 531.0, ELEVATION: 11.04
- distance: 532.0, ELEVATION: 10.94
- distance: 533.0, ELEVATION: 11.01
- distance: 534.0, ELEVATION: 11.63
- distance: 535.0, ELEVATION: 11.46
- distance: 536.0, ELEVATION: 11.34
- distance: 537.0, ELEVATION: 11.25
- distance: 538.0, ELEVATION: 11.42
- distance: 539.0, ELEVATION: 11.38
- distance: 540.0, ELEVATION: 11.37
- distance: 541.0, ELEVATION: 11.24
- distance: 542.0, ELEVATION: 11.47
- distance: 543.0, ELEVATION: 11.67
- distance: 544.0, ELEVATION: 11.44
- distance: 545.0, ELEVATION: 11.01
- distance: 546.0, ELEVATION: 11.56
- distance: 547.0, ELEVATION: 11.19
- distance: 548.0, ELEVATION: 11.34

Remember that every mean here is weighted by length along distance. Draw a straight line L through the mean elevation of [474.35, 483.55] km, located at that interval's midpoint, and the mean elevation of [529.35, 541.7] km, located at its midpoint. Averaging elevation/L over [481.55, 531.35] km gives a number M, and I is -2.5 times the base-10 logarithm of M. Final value 0.05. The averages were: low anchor 10.9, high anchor 11.3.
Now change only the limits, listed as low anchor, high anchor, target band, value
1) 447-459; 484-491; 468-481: -0.135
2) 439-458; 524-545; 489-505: 0.104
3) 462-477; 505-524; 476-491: 0.121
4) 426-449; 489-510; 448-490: -0.117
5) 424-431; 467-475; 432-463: -0.180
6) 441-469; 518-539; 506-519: 0.008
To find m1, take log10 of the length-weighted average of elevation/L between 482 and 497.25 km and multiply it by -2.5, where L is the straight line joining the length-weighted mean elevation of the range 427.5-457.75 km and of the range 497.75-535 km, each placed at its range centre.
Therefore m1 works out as 0.11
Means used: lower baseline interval 9.76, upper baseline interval 11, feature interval 9.55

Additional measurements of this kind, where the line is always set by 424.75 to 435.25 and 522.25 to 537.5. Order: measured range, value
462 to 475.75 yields -0.25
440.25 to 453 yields -0.23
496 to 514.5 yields -0.04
